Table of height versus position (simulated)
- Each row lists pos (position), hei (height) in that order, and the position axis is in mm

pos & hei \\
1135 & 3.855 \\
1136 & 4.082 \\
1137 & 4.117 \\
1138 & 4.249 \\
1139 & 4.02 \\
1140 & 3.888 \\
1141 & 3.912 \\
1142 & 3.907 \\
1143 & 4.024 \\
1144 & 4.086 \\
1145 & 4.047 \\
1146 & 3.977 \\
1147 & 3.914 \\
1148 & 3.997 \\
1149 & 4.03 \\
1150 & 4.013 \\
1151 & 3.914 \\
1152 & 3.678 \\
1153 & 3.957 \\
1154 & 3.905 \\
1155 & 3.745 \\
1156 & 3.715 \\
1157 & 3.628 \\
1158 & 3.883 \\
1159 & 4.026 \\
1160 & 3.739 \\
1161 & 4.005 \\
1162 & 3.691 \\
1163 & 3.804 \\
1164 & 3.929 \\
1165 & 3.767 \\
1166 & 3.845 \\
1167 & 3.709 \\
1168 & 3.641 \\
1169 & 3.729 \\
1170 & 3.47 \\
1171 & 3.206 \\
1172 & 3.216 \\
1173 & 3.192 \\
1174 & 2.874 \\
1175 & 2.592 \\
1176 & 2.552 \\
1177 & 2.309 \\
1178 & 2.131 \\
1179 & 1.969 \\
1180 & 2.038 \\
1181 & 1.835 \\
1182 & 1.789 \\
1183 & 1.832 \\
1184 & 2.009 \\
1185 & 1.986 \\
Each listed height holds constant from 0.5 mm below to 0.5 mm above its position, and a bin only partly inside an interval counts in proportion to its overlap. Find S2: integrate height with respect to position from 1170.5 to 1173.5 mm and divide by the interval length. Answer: 3.2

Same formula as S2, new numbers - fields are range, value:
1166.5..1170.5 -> 3.64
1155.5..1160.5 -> 3.8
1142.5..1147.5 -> 4.01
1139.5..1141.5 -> 3.9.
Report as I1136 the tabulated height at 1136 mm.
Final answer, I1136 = 4.082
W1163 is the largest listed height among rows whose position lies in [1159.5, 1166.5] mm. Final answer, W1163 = 4.005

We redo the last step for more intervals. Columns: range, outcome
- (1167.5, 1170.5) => 3.729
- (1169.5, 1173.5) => 3.47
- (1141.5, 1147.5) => 4.086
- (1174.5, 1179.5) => 2.592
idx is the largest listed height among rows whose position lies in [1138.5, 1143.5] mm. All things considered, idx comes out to 4.024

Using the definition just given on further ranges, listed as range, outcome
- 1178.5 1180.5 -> 2.038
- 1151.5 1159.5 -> 4.026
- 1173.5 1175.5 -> 2.874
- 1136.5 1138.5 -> 4.249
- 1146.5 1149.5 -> 4.03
